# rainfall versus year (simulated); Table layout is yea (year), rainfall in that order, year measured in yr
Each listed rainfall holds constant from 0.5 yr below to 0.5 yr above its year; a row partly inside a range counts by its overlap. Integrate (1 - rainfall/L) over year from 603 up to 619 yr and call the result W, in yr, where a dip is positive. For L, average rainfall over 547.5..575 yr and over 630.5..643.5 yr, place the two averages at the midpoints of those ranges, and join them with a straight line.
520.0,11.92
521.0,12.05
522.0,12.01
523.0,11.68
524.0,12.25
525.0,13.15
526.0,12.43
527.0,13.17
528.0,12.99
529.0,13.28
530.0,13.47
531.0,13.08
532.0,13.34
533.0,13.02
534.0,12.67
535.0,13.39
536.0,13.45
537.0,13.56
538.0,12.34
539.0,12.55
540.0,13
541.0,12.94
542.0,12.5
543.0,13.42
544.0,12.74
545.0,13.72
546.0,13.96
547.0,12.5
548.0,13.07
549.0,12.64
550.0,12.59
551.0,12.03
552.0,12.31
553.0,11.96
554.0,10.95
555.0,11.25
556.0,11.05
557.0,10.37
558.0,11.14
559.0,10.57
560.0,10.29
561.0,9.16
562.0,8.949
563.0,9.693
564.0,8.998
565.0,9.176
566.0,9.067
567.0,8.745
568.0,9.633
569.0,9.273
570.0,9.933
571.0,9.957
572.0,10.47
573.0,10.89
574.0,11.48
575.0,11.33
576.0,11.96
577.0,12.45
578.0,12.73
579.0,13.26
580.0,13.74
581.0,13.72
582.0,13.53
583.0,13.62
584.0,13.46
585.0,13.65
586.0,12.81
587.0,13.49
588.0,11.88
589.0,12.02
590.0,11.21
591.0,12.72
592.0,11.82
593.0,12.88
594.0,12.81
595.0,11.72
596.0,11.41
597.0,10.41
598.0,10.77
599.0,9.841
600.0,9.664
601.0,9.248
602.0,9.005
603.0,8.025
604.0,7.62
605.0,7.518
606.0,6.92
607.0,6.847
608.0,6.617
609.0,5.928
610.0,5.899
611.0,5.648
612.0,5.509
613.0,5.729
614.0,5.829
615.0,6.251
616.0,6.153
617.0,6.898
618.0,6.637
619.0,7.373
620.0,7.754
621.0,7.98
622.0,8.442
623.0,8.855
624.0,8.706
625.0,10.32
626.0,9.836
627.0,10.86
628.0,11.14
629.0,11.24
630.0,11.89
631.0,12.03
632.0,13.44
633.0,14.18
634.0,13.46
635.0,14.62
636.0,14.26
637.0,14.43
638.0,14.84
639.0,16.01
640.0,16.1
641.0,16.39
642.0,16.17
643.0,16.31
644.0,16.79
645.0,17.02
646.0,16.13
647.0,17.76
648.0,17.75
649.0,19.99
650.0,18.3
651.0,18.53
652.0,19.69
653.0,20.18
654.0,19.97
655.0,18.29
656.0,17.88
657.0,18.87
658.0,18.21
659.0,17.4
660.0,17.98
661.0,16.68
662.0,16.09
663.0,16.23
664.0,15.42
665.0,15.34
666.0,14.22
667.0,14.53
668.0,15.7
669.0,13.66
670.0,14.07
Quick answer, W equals 8.2 yr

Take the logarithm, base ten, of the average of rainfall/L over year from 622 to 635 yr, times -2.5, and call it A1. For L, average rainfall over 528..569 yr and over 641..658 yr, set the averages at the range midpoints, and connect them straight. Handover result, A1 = 0.43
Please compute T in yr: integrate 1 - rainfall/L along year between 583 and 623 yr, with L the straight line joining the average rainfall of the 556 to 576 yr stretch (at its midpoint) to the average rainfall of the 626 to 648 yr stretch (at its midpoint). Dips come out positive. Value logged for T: 9.69 yr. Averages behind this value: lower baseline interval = 10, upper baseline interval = 14.5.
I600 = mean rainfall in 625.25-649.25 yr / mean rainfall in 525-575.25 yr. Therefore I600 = 1.2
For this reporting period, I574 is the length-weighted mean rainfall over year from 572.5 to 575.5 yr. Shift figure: 11.2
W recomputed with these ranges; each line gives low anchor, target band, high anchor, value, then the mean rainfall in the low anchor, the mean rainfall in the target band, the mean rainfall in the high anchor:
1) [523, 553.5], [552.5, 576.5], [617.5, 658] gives 5.4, 12.9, 10.3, 14.3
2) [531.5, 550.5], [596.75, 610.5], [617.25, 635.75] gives 3.8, 13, 8.12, 10.5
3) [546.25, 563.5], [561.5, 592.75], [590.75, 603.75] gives -1.5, 11.2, 11.5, 10.7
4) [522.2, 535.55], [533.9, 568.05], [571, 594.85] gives 3.0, 12.9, 11.6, 12.5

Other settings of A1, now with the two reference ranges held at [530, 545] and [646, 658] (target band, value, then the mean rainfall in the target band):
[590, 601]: 0.37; 11.3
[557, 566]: 0.41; 9.74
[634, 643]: 0.18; 15.3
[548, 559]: 0.19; 11.6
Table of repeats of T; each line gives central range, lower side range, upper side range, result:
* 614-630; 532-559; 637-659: 7.60 yr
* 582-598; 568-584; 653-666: 0.48 yr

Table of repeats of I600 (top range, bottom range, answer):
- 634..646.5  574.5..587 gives 1.20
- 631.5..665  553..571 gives 1.69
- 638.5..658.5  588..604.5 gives 1.66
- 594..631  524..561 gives 0.68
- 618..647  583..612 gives 1.27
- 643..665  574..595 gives 1.40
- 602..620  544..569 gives 0.61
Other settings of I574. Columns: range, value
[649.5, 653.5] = 19.2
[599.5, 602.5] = 9.31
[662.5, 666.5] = 15.3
